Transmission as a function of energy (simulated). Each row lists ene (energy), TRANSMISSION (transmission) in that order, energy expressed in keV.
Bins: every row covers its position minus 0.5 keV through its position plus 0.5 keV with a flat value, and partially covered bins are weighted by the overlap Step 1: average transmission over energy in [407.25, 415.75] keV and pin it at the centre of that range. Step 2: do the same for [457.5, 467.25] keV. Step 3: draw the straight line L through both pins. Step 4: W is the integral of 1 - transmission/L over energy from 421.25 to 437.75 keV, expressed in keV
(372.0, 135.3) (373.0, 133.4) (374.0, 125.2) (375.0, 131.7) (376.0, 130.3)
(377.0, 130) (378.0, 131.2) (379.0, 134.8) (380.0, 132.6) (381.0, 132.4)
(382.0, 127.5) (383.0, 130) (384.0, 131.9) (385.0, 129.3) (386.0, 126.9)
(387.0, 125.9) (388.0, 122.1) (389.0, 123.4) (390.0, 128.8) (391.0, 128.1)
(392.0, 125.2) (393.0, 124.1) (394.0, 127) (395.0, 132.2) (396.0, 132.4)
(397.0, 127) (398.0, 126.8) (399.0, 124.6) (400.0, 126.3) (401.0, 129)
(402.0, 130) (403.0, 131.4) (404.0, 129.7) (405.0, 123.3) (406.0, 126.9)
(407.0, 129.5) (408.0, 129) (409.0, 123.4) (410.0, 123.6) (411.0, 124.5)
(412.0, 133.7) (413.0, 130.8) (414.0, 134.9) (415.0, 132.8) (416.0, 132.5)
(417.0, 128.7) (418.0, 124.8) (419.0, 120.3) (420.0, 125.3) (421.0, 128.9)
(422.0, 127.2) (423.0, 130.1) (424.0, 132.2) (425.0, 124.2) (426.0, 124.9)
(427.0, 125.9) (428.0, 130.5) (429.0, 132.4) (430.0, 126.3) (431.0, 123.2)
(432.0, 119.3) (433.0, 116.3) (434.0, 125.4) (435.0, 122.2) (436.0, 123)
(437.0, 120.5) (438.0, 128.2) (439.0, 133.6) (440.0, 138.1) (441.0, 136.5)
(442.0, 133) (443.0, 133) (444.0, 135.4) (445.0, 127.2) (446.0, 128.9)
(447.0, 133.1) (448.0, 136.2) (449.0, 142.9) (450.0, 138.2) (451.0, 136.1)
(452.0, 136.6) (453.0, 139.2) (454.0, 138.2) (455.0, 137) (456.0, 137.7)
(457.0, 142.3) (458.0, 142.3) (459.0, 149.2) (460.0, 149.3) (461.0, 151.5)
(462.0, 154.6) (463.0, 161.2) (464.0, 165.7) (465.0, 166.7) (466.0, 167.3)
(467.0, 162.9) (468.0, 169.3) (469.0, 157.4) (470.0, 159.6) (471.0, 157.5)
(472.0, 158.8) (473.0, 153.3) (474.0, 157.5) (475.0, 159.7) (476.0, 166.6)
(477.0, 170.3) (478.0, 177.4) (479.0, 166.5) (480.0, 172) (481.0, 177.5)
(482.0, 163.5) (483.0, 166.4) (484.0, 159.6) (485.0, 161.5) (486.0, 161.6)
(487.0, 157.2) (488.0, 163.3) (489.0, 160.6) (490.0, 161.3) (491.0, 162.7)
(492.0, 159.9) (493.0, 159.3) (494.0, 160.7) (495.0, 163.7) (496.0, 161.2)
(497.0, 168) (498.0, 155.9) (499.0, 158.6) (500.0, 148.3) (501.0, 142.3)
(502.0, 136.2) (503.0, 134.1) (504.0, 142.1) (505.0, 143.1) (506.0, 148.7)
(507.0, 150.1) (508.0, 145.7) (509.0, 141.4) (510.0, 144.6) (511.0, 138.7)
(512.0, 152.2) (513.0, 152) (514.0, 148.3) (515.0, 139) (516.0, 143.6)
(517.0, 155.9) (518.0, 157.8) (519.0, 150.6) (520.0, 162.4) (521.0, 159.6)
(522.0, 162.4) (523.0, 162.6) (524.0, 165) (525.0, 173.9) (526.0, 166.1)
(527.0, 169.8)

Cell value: 1.6 keV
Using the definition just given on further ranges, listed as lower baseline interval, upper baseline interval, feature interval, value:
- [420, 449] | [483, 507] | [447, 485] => -3.3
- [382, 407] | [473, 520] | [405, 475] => 1.7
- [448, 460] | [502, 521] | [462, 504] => -4.9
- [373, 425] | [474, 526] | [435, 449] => 0.9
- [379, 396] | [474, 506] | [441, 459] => 1.3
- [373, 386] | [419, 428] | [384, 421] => 0.3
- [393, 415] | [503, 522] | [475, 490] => -2.4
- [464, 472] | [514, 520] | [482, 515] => 0.4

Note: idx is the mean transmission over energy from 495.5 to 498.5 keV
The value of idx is 162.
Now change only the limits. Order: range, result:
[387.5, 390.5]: 125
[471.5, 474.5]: 157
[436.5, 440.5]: 130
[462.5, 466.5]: 165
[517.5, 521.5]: 158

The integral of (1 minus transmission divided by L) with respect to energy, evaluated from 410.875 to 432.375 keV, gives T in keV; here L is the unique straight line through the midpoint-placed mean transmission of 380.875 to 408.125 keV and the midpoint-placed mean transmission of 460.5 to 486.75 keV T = 1.8 keV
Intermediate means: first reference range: 128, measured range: 128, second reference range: 163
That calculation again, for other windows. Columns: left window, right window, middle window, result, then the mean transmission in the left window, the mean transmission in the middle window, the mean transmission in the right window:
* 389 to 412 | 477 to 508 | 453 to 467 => -0.3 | 127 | 151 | 158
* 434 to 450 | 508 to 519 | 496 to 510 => -0.3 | 131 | 148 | 147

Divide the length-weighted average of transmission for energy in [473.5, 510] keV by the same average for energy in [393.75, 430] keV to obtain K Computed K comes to 1.2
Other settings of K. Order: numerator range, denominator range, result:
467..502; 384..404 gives 1.27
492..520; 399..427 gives 1.17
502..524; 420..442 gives 1.17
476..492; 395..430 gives 1.29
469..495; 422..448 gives 1.27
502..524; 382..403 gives 1.17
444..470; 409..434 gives 1.16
